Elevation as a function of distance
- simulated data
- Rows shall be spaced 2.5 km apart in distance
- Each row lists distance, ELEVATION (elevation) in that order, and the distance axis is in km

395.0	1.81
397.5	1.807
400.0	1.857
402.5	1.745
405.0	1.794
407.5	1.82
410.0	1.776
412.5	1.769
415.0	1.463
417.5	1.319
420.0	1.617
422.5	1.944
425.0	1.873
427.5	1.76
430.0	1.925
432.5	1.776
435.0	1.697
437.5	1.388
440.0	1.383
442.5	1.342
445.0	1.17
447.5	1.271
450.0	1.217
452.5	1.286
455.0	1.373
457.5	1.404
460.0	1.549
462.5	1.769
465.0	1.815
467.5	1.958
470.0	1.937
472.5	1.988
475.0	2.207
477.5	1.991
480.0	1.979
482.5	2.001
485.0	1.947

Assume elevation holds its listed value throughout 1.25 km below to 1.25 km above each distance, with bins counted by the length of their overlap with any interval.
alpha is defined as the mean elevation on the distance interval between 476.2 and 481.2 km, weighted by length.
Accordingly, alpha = 1.99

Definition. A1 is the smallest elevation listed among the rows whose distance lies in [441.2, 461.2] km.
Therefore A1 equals 1.17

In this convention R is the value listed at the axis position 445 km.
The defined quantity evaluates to 1.17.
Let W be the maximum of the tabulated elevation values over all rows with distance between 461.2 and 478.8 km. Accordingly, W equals 2.207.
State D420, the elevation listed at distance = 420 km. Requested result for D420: 1.617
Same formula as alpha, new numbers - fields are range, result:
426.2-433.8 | 1.82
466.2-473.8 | 1.96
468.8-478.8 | 2.03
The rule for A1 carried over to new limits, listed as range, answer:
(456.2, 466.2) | 1.404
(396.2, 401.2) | 1.807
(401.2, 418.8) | 1.319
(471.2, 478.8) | 1.988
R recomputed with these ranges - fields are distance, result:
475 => 2.207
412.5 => 1.769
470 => 1.937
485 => 1.947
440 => 1.383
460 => 1.549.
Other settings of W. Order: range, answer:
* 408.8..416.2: 1.776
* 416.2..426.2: 1.944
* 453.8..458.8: 1.404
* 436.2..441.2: 1.388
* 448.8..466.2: 1.815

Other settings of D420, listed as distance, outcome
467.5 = 1.958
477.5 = 1.991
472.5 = 1.988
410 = 1.776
